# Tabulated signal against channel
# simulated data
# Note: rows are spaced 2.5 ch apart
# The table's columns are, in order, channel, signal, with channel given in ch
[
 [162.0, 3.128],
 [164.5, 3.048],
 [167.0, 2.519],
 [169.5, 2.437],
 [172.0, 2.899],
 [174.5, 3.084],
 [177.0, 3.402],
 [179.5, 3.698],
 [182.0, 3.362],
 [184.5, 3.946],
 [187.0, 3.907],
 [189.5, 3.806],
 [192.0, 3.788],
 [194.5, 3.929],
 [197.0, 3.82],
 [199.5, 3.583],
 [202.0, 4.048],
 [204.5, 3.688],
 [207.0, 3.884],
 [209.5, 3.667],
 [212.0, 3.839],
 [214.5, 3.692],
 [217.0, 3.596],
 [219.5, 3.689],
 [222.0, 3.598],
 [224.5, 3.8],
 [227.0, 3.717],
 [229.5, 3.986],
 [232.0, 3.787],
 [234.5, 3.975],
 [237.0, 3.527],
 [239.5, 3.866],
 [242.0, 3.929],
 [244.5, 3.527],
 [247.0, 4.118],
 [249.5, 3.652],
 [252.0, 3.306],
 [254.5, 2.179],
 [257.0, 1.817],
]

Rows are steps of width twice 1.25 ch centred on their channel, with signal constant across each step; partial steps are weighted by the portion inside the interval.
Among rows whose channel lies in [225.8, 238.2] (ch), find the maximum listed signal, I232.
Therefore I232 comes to 3.986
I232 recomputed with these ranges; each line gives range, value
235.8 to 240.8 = 3.866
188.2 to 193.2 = 3.806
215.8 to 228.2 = 3.8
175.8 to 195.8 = 3.946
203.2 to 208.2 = 3.884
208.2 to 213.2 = 3.839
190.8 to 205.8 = 4.048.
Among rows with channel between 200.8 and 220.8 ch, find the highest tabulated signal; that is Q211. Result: 4.048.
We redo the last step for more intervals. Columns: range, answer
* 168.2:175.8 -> 3.084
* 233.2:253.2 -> 4.118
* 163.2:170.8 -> 3.048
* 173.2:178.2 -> 3.402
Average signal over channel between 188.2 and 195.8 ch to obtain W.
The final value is 3.84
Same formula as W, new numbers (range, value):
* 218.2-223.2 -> 3.64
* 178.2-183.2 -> 3.53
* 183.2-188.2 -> 3.92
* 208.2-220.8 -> 3.7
